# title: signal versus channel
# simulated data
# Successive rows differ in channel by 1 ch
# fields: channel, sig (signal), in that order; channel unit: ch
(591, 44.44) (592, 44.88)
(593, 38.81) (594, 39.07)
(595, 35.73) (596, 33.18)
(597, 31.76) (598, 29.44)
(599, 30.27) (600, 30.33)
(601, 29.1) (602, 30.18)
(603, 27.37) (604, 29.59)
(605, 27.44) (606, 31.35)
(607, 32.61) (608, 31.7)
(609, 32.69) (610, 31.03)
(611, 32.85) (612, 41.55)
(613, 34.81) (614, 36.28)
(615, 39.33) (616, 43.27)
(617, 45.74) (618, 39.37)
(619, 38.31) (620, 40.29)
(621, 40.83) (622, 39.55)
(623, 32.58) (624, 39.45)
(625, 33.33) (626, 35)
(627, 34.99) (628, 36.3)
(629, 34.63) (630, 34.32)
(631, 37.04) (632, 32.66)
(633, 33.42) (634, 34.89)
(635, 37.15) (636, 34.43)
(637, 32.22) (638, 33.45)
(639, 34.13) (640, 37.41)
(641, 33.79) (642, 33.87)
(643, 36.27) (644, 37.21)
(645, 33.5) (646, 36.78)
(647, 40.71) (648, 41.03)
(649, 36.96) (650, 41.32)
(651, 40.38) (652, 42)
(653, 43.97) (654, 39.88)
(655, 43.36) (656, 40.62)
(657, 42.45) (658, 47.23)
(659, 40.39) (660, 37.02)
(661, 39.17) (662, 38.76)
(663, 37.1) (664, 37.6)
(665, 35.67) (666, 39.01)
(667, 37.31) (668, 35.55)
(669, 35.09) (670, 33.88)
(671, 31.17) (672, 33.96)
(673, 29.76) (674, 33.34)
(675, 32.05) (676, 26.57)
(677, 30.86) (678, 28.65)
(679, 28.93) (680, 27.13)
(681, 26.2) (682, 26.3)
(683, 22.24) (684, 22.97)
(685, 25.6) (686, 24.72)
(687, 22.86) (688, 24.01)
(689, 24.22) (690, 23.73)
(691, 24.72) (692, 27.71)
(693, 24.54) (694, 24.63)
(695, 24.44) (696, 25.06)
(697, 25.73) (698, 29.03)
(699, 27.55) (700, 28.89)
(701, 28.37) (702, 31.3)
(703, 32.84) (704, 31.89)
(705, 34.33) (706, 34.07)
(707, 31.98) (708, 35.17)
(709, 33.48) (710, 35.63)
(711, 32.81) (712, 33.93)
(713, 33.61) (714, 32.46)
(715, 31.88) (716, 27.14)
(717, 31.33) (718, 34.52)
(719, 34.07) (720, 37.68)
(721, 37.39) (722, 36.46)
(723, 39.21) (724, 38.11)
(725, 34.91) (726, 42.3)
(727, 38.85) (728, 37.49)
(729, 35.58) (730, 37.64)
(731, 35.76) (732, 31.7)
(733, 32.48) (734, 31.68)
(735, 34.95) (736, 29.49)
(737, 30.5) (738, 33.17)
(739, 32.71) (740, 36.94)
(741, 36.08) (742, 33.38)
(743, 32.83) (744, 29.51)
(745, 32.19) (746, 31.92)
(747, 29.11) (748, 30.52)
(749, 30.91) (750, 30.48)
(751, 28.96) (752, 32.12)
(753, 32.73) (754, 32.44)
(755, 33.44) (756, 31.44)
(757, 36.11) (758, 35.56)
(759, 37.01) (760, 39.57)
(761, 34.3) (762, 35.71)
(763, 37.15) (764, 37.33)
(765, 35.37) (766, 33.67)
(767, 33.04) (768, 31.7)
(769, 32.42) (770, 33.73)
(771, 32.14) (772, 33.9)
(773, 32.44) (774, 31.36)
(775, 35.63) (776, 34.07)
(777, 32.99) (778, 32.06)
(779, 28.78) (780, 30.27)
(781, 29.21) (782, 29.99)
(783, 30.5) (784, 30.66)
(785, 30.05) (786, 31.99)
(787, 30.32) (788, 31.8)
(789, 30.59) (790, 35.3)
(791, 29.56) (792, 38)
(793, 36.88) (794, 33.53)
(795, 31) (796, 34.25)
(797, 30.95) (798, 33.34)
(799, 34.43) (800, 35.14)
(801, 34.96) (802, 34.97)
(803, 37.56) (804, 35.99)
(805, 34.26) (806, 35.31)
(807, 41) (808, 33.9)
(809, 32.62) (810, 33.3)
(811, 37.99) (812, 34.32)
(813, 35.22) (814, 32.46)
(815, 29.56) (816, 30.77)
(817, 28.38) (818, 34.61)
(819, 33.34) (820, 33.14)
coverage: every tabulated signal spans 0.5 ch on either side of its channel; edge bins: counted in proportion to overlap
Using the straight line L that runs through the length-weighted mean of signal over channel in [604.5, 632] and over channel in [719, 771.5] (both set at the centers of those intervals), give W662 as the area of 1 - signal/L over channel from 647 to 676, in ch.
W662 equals -2.0 ch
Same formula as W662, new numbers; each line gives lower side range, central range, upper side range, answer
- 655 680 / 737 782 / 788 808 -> 2.27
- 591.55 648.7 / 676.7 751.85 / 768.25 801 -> 5.60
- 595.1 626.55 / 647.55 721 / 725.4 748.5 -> 3.43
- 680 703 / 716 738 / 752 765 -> -3.14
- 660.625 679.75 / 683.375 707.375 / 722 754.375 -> 4.63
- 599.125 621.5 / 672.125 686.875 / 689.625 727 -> 2.31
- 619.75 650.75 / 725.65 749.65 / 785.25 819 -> 0.75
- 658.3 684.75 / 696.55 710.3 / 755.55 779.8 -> 0.70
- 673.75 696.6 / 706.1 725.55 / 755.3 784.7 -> -3.80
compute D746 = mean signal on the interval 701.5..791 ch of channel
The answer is 33.4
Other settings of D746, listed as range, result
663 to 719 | 30.1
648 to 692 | 33.4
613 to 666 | 37.8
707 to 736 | 34.8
